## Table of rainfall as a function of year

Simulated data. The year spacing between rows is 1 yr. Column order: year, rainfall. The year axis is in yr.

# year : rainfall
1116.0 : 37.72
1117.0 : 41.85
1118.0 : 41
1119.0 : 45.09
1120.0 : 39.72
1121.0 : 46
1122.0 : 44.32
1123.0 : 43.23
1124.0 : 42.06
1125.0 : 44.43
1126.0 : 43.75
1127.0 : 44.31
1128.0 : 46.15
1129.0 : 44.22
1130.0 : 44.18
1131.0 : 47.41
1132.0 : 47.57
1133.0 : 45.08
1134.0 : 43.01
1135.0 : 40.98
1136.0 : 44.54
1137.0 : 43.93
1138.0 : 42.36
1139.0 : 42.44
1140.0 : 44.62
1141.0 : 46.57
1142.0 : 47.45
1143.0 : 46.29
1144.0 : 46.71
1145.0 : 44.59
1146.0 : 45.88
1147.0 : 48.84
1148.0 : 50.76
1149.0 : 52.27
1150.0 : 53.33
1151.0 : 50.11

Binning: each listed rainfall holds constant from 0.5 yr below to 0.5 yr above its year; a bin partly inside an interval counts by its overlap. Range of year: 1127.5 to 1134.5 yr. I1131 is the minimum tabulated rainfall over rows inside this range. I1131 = 43.01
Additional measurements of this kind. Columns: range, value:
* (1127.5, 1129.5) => 44.22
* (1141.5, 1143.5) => 46.29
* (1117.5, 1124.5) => 39.72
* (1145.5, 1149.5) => 45.88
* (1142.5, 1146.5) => 44.59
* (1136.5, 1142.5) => 42.36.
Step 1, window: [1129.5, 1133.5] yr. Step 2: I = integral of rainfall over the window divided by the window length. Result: 46.1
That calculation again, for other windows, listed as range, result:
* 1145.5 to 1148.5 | 48.5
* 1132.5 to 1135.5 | 43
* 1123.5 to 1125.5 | 43.2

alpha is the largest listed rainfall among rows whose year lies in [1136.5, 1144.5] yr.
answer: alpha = 47.45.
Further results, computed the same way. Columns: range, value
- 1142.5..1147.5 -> 48.84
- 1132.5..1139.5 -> 45.08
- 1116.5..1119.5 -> 45.09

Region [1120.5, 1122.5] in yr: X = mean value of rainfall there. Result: 45.2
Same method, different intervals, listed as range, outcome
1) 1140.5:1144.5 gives 46.8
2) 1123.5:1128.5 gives 44.1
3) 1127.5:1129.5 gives 45.2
